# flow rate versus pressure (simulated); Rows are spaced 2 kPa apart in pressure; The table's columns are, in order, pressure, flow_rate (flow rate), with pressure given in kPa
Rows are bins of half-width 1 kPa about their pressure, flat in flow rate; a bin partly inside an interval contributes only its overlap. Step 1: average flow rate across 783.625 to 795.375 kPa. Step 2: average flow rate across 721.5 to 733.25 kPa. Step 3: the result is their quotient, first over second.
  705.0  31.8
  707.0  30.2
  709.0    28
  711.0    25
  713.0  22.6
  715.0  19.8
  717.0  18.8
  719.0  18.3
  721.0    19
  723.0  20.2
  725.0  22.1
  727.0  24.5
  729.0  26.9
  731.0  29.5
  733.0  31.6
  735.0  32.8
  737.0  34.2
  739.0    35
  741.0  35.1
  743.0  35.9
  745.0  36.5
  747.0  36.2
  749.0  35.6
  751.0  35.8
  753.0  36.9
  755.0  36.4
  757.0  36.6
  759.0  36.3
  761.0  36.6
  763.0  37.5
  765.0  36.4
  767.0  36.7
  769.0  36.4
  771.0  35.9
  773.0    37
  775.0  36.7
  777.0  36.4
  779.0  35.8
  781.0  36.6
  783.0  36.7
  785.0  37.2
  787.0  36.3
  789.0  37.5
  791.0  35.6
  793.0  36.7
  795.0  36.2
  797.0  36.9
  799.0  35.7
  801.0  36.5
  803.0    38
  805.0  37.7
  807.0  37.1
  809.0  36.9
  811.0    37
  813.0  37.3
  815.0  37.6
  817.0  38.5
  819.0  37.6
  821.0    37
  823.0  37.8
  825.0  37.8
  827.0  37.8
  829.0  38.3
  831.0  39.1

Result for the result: 1.46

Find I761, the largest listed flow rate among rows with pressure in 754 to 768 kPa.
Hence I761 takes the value 37.5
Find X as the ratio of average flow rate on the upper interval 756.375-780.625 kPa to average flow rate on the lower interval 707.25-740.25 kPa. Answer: 1.42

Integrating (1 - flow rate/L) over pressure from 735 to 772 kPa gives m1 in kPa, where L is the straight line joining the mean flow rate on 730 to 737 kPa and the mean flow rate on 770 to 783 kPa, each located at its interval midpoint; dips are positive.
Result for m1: -2.3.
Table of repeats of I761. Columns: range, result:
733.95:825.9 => 38.5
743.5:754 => 36.9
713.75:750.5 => 36.5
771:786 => 37.2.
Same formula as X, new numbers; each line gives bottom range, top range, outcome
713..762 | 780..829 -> 1.23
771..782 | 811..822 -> 1.03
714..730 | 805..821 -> 1.77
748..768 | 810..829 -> 1.03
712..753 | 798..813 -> 1.29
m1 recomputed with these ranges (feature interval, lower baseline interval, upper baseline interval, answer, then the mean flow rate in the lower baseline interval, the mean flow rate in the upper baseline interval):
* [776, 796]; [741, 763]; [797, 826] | 0.2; 36.3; 37.3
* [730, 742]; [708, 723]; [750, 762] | -1.6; 21.5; 36.4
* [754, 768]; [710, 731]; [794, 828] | -3.8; 22.1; 37.3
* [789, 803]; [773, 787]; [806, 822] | 0.2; 36.6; 37.4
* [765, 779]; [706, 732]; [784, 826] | -2.0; 23.5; 37.1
